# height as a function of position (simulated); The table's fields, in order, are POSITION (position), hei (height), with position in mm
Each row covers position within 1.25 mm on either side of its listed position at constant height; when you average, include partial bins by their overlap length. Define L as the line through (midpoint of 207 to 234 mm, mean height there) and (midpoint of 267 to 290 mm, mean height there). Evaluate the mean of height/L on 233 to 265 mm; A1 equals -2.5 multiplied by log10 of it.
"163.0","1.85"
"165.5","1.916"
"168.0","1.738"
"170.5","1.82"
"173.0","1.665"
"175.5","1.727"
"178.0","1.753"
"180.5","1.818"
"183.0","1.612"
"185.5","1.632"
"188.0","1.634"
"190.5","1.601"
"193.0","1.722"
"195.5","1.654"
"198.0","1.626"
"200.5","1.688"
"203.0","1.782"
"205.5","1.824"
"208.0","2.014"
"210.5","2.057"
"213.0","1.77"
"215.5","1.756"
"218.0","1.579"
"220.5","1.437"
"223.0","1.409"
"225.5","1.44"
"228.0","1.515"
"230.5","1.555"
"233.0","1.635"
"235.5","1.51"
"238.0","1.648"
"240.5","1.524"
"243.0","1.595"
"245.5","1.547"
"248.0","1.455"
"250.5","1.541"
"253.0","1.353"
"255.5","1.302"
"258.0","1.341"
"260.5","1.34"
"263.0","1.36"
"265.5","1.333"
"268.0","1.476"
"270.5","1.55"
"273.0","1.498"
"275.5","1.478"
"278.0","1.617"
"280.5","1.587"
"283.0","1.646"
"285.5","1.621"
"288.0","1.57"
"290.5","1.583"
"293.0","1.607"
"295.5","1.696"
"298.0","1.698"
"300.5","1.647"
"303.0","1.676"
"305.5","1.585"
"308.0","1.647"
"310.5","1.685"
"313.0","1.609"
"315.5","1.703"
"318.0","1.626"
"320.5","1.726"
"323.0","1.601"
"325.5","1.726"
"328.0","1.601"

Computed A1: 0.10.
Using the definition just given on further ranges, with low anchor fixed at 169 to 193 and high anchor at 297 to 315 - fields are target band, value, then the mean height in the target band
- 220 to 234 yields 0.124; 1.5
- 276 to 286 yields 0.035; 1.61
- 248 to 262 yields 0.205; 1.38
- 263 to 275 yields 0.147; 1.45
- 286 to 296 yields 0.032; 1.61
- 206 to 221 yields -0.064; 1.79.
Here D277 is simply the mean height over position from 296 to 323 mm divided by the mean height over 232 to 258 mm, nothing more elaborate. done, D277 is 1.10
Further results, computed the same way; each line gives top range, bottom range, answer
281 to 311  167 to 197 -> 0.96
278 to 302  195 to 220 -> 0.92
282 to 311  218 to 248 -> 1.07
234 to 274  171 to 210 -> 0.85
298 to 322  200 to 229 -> 0.98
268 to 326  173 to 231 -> 0.96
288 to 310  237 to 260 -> 1.11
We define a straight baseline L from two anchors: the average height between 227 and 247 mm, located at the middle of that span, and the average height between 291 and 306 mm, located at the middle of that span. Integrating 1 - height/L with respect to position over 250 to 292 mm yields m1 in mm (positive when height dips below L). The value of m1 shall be 3.4 mm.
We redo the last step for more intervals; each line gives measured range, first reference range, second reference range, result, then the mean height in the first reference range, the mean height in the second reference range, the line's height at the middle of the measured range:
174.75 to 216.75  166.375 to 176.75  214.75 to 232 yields -2.8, 1.74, 1.52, 1.64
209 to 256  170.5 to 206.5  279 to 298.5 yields 2.8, 1.7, 1.62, 1.67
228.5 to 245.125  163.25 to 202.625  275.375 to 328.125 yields 1.0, 1.71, 1.64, 1.68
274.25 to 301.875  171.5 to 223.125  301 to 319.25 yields 0.8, 1.71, 1.65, 1.66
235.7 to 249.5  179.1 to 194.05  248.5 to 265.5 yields -1.1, 1.67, 1.37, 1.43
